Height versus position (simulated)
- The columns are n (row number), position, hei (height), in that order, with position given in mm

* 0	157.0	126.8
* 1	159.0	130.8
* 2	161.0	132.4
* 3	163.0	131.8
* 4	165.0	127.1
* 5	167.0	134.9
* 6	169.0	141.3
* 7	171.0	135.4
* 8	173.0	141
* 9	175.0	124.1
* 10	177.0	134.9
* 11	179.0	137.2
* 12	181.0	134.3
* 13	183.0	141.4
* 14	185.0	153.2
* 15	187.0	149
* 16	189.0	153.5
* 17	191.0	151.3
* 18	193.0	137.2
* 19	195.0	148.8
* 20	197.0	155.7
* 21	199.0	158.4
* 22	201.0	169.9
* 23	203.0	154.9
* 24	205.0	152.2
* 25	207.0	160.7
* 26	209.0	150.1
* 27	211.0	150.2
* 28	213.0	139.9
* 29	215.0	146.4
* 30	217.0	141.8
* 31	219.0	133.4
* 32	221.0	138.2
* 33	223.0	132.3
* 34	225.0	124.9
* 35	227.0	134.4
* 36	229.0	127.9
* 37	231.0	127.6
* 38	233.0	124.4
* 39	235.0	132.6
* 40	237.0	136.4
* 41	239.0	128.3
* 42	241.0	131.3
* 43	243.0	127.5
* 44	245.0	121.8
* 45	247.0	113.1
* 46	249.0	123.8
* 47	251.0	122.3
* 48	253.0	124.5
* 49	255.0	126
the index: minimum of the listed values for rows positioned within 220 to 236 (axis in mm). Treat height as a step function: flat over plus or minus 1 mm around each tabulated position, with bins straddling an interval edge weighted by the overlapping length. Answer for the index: 124.4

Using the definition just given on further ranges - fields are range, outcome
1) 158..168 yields 127.1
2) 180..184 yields 134.3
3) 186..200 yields 137.2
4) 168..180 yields 124.1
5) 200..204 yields 154.9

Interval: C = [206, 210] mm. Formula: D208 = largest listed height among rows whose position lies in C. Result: 160.7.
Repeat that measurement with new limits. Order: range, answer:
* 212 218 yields 146.4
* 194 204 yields 169.9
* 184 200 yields 158.4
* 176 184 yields 141.4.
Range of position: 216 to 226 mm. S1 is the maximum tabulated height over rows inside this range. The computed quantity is 141.8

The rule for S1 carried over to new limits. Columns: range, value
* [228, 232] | 127.9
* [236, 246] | 136.4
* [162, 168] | 134.9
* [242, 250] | 127.5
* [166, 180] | 141.3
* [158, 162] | 132.4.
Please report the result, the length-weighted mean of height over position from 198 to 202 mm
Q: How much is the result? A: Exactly 164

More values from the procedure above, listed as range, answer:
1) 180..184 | 138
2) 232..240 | 130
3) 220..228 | 132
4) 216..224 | 136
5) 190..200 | 150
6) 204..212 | 153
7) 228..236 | 128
